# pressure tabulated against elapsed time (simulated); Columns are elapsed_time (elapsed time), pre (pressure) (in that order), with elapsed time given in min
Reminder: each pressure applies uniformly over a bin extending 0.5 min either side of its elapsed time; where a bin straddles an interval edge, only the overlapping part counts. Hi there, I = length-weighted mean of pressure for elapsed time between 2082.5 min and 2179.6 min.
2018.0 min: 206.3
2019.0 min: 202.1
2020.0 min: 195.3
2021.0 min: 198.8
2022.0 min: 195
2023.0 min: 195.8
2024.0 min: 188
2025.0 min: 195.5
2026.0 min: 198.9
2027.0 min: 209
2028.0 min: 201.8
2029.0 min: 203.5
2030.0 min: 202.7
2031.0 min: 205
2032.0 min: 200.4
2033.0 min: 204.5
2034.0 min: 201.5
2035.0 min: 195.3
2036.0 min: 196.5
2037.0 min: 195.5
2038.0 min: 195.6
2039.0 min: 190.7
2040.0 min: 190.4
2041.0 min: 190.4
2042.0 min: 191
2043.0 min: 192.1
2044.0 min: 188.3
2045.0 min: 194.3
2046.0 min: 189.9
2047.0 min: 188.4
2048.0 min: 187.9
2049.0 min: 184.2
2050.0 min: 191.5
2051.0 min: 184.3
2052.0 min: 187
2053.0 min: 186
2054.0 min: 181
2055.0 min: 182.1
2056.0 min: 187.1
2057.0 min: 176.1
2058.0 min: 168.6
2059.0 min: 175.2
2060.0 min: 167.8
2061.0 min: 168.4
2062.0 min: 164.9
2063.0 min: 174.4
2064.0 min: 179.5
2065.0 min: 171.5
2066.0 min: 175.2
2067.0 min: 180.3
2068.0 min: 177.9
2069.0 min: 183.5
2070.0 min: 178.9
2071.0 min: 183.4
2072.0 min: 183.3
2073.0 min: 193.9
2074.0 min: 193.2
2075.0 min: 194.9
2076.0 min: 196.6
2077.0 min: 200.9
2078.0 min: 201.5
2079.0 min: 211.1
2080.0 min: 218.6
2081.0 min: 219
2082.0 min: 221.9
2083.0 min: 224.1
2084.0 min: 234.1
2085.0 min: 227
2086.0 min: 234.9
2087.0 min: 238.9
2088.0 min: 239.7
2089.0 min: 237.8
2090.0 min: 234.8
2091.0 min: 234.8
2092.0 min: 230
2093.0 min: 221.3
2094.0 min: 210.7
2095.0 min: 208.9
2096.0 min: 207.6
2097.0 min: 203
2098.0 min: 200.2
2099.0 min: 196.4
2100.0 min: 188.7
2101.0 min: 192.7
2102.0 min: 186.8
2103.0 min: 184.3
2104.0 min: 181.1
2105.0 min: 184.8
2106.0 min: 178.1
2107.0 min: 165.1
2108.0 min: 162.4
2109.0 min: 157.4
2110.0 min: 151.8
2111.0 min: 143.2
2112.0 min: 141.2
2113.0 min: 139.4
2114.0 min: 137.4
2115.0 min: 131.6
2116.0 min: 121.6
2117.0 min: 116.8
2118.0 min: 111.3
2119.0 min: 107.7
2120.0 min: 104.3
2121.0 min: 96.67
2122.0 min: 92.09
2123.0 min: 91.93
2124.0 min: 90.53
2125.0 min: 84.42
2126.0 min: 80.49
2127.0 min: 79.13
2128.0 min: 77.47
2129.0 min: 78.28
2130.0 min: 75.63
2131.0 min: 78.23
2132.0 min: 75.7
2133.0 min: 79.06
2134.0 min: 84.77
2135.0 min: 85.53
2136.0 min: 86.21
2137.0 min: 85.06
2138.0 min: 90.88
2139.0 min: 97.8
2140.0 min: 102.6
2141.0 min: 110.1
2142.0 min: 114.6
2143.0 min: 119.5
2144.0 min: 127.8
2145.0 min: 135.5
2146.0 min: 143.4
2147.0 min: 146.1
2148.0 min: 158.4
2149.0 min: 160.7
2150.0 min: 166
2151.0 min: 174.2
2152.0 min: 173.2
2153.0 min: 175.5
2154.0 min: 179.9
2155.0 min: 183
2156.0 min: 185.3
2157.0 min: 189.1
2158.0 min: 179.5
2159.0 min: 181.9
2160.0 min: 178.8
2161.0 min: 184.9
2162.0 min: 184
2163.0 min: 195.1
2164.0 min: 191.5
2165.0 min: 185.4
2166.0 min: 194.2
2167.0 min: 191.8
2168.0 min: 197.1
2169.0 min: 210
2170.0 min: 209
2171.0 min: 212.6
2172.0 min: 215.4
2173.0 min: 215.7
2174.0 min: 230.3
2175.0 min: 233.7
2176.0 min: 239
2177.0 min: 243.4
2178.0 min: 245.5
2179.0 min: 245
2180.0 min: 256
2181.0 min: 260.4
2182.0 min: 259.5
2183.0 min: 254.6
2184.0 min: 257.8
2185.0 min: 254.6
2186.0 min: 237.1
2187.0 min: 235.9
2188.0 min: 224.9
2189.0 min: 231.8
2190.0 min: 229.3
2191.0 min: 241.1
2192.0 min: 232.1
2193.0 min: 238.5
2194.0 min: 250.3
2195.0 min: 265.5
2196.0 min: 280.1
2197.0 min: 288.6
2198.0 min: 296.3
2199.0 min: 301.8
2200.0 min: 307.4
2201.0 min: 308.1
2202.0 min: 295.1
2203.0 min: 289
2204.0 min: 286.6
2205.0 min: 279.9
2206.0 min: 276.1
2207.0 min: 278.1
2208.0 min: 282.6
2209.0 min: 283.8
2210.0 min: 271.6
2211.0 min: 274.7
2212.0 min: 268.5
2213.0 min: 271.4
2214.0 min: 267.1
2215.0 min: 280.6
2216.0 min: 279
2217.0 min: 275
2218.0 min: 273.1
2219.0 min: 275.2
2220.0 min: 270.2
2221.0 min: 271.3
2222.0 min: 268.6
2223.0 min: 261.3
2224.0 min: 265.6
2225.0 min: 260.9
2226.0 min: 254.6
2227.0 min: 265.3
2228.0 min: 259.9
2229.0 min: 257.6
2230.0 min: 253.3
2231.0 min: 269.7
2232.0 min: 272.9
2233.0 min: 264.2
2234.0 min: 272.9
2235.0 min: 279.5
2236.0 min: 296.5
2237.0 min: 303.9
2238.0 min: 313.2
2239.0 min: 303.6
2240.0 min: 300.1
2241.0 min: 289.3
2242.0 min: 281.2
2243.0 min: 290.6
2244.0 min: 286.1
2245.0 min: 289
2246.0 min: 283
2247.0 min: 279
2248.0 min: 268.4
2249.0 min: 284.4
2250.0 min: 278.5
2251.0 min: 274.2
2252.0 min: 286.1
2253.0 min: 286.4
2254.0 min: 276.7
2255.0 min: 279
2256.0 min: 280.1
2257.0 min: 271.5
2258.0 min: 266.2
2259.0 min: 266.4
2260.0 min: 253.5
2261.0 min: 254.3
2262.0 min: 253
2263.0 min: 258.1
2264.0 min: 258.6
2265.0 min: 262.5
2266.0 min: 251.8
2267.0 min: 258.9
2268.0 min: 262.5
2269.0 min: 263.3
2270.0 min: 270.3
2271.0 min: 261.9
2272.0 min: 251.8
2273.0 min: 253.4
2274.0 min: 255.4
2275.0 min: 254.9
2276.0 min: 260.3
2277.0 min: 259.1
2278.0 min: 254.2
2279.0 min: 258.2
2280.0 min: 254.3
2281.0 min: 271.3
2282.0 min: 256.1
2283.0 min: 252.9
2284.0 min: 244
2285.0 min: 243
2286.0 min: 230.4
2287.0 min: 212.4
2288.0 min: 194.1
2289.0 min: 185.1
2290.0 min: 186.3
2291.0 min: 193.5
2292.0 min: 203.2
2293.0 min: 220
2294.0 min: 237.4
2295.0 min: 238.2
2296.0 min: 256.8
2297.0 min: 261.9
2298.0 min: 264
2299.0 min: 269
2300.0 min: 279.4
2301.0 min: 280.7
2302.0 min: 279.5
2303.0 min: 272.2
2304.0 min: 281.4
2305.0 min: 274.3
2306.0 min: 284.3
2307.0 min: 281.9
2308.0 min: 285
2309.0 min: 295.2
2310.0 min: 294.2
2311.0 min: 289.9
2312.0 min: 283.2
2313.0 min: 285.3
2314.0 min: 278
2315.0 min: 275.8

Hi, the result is 164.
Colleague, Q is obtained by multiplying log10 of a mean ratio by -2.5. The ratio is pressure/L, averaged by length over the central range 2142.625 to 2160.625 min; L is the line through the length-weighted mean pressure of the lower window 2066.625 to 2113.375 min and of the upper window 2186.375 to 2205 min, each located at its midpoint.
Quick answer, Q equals 0.40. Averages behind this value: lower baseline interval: 198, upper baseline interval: 267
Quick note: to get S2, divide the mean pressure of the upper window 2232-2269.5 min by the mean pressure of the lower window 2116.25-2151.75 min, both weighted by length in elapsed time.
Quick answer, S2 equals 2.59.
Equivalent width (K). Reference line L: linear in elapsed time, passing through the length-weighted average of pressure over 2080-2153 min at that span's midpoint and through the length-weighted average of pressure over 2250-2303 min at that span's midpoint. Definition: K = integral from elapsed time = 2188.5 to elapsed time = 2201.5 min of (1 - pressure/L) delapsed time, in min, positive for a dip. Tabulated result -4.2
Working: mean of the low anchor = 151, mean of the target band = 267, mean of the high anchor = 253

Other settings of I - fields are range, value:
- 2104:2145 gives 112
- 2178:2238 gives 268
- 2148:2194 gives 212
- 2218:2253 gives 277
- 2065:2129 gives 173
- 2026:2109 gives 196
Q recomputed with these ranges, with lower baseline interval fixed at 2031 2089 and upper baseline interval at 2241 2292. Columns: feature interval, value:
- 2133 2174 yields 0.37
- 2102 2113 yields 0.26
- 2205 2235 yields -0.11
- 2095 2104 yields 0.06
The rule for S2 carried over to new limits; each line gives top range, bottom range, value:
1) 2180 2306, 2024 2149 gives 1.58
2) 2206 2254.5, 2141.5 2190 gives 1.39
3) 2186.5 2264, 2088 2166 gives 1.83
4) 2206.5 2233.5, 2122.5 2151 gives 2.57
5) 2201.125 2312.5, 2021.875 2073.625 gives 1.42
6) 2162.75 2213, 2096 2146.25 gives 1.98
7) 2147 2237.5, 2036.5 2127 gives 1.36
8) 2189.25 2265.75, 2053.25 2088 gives 1.42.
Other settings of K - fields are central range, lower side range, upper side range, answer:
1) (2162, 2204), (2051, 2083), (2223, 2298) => -1.93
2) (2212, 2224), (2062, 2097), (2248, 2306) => -1.54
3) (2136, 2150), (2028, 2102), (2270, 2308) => 6.04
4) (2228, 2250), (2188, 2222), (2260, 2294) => -1.97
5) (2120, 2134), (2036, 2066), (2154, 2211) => 8.55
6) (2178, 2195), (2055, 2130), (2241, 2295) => -2.18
